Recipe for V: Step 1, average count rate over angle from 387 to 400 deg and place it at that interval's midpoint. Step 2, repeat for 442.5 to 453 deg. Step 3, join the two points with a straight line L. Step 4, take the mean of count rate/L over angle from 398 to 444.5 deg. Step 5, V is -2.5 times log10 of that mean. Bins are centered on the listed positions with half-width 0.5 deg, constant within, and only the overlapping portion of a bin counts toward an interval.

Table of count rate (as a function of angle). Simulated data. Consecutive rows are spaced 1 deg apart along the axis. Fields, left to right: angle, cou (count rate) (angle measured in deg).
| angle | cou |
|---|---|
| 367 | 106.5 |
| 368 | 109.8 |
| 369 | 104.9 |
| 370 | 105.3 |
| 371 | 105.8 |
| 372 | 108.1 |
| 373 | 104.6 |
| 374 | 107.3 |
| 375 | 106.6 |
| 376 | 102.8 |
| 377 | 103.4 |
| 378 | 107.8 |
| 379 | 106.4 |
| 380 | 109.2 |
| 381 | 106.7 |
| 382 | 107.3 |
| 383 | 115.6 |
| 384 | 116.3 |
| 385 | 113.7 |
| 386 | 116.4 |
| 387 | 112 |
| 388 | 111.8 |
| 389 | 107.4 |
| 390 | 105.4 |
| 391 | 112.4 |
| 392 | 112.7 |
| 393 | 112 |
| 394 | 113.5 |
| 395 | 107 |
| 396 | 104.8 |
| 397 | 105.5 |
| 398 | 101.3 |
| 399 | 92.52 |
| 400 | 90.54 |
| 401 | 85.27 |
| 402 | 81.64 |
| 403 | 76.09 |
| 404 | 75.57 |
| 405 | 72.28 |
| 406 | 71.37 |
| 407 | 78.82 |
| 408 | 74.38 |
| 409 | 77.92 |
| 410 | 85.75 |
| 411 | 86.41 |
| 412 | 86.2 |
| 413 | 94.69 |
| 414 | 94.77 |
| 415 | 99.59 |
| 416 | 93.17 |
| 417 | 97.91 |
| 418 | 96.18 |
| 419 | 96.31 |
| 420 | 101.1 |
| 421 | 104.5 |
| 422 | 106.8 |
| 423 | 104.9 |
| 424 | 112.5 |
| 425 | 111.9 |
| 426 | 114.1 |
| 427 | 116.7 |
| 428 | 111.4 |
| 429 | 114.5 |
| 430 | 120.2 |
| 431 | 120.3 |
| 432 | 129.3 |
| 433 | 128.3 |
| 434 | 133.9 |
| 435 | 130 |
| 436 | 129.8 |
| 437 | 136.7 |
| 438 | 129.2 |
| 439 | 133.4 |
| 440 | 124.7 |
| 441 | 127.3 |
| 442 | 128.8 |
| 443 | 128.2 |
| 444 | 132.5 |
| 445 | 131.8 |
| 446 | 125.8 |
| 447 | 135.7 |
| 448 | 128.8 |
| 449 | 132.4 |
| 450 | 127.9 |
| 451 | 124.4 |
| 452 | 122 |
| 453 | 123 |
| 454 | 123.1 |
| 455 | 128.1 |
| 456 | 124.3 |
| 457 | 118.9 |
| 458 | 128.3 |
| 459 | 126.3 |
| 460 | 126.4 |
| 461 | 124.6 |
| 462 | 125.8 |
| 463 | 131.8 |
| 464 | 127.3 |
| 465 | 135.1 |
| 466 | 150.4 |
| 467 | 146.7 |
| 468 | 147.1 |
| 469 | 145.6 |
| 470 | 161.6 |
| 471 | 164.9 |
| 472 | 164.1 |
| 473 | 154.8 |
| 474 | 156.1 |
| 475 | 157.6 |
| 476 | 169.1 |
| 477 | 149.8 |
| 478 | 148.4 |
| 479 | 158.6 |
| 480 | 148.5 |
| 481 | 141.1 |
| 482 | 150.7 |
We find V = 0.13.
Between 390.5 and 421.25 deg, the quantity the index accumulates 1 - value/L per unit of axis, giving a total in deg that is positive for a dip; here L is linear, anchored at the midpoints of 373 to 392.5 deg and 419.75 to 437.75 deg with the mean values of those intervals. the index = 5.7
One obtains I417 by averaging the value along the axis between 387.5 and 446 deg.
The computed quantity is 106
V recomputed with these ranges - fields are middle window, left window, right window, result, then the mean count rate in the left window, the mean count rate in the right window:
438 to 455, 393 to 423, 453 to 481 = -0.03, 92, 142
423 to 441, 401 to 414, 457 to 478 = -0.15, 80.9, 144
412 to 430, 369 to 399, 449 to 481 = 0.18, 108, 140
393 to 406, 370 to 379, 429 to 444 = 0.24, 106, 128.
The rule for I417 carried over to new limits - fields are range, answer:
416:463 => 122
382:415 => 96.8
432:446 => 130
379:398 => 110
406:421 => 90.1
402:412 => 78.3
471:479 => 158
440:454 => 128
